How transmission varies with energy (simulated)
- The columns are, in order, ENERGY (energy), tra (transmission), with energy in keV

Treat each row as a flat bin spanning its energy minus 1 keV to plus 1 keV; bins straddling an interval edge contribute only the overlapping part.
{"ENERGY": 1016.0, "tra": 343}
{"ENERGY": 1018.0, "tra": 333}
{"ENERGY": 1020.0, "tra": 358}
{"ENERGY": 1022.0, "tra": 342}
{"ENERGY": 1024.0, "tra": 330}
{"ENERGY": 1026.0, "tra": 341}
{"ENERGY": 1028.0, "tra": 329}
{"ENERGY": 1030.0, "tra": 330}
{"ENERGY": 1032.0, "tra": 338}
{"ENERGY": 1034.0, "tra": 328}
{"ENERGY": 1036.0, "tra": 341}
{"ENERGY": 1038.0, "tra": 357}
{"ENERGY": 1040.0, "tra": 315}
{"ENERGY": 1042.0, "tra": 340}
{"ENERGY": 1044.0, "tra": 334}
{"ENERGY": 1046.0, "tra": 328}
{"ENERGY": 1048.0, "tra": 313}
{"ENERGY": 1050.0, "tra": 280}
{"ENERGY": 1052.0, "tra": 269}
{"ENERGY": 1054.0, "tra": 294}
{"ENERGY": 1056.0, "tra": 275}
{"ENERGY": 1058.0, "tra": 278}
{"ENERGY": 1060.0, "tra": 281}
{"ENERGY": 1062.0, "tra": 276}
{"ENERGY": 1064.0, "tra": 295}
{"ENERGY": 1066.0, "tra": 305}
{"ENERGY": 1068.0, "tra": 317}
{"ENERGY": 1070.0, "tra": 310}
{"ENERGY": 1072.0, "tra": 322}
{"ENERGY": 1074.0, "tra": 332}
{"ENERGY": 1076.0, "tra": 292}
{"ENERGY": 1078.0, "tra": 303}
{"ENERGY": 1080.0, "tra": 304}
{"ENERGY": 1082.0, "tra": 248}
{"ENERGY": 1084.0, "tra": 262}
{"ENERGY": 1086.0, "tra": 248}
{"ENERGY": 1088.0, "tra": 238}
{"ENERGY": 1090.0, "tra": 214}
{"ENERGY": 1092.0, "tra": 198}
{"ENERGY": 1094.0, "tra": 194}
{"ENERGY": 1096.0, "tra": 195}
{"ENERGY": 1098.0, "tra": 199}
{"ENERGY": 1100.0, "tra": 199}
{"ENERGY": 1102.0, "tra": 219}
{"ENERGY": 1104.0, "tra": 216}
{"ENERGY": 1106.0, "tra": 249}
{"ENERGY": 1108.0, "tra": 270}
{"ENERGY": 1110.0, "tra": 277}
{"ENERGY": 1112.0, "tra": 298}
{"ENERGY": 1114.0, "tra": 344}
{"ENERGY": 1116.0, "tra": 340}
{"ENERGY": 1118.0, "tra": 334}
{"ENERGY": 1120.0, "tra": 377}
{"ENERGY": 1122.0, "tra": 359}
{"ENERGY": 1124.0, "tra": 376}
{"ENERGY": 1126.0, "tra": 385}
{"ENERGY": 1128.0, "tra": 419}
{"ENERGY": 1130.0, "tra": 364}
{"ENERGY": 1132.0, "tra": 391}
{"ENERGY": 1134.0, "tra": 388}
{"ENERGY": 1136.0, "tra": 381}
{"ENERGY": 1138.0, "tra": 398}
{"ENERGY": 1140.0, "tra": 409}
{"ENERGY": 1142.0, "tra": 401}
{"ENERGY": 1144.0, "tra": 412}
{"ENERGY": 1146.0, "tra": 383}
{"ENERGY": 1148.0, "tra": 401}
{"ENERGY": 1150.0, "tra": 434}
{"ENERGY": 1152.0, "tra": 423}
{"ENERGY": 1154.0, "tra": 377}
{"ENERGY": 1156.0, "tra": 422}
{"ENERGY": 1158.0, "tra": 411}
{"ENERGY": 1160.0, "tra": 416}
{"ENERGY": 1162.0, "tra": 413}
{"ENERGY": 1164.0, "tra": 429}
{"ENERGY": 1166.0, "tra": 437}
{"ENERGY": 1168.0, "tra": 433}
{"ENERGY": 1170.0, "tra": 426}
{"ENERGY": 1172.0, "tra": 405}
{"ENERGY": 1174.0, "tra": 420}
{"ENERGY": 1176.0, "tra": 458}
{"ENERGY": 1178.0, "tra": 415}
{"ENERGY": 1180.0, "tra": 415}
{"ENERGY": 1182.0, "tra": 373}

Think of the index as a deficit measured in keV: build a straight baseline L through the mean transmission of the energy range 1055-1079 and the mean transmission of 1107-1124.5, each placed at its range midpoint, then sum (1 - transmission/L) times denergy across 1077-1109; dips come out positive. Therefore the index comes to 8.1 keV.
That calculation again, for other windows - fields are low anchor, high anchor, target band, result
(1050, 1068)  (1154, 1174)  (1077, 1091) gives 2.5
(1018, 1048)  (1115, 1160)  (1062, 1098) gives 9.2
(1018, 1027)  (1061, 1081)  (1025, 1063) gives 1.5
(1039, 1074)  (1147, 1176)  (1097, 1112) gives 5.0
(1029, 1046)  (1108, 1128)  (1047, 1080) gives 4.0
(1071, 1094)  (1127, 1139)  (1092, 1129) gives 5.5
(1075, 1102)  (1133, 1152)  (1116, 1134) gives -1.3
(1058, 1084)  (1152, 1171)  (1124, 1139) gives -0.4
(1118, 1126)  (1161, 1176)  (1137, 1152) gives -0.4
